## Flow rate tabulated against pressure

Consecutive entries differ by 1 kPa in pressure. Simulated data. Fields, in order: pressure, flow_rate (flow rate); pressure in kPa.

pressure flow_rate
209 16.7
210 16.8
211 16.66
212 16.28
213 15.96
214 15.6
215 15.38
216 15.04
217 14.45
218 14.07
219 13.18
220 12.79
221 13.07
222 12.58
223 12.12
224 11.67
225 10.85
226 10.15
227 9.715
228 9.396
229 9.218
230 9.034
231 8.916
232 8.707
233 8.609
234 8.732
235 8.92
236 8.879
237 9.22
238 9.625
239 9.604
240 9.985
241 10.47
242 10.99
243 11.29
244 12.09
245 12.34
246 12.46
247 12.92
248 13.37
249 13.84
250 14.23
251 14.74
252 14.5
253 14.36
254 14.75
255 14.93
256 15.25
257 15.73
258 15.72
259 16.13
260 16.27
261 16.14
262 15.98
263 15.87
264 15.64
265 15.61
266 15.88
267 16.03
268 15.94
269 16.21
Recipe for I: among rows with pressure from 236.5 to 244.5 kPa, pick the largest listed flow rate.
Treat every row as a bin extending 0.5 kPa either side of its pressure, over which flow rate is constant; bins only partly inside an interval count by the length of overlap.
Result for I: 12.09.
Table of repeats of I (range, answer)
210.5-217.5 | 16.66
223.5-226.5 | 11.67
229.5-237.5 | 9.22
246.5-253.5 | 14.74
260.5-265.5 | 16.14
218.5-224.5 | 13.18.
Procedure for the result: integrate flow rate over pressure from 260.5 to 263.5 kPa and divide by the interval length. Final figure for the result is 16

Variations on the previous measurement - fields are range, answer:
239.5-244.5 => 11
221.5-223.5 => 12.3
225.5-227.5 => 9.93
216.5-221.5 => 13.5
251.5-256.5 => 14.8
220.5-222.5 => 12.8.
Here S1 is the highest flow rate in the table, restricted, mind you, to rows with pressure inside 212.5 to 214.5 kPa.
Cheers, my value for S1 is 15.96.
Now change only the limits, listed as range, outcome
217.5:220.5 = 14.07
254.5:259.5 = 16.13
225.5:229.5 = 10.15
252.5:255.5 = 14.93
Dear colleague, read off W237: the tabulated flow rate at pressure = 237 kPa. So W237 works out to 9.22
